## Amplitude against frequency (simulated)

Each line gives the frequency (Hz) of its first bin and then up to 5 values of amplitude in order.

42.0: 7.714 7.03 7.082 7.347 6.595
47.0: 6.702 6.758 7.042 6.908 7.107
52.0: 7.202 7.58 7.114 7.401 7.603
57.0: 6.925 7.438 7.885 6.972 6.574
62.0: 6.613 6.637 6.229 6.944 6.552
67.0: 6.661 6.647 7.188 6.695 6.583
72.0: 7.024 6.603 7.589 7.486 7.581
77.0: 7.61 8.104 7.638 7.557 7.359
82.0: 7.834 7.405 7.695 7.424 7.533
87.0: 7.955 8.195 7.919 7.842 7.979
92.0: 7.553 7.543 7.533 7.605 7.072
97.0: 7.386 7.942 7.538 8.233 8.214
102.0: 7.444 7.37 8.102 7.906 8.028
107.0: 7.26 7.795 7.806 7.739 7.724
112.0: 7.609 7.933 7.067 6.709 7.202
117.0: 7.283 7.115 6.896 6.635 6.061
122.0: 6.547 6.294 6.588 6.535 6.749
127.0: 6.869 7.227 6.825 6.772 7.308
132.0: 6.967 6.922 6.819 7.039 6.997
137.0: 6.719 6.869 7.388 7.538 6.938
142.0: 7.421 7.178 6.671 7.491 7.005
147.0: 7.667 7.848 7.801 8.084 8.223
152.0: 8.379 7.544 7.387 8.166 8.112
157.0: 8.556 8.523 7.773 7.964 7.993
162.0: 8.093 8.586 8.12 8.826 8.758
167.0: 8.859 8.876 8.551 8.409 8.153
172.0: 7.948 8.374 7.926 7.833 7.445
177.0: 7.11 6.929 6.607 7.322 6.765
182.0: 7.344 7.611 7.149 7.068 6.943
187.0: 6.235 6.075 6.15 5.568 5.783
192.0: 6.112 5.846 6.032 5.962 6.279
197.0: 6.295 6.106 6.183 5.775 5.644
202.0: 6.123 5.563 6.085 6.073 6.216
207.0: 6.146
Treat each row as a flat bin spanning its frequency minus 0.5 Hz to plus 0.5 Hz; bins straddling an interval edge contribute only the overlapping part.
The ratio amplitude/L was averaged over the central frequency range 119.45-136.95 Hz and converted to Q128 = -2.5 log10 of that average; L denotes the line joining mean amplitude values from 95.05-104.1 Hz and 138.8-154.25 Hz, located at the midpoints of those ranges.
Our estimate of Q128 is 0.124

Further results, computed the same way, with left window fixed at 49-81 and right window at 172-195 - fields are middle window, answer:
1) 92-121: -0.07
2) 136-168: -0.14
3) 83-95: -0.10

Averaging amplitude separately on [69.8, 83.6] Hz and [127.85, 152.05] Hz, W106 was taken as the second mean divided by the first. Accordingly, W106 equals 0.98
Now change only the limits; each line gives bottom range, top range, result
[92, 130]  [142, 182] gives 1.08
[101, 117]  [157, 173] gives 1.10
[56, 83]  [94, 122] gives 1.05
